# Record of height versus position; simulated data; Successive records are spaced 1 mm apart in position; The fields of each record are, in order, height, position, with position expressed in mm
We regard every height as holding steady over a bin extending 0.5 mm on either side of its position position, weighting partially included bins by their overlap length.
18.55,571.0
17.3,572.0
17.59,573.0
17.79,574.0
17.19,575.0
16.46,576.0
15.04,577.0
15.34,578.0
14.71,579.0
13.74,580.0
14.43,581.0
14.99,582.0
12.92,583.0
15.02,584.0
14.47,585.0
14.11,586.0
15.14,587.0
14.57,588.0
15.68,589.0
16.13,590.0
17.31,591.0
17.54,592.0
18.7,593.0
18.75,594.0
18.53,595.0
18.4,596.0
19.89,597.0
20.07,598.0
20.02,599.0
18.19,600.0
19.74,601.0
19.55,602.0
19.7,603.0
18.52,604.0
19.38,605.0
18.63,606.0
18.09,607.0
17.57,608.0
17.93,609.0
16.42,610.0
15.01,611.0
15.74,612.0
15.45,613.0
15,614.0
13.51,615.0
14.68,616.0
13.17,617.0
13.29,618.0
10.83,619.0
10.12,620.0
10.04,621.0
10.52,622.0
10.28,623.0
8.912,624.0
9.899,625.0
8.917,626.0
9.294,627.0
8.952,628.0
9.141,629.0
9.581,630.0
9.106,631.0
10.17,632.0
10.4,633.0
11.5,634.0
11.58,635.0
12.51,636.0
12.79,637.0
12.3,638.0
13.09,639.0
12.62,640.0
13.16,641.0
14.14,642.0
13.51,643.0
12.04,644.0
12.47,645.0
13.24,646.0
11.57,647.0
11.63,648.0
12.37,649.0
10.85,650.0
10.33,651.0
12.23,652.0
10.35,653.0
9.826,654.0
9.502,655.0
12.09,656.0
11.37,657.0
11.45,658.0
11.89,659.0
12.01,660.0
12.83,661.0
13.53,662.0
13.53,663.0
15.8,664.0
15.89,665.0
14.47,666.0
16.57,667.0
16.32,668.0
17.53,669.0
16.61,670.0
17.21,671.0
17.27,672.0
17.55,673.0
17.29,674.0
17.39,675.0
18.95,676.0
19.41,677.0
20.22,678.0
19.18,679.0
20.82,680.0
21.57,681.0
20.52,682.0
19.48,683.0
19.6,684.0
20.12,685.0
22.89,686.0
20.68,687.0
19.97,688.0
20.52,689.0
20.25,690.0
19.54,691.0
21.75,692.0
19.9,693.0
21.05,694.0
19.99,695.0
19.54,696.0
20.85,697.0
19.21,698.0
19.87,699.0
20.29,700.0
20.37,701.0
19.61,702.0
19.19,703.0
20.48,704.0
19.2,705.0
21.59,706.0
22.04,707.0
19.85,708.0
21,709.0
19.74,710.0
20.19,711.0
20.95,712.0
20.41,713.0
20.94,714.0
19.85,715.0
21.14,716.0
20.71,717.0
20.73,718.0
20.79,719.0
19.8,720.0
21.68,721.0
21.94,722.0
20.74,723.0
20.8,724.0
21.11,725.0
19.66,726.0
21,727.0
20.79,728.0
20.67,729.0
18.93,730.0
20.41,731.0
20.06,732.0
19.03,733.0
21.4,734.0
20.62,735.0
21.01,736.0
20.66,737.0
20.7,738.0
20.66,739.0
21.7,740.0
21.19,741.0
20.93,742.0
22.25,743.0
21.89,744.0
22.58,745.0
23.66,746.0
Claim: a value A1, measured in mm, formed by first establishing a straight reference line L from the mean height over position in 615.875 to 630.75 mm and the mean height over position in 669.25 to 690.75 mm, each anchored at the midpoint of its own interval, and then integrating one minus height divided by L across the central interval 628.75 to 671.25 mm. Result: 5.8 mm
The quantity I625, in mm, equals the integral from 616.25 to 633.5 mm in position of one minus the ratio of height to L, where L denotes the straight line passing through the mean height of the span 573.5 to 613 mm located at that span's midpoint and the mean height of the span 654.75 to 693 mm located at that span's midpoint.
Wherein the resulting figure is 6.9 mm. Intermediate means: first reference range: 16.9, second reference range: 17.3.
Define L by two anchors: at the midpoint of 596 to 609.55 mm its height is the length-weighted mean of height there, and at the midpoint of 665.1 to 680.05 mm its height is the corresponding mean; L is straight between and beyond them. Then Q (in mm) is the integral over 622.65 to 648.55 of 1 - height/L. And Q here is 10.0 mm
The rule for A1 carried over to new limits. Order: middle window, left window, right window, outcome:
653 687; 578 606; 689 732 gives 5.23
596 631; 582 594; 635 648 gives -0.39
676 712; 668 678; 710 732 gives -2.49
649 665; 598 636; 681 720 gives 4.72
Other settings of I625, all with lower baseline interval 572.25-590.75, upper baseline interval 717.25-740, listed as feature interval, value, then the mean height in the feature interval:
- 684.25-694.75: -0.77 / 20.6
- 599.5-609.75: -1.58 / 18.7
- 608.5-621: 1.84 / 14.1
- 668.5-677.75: 0.44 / 17.8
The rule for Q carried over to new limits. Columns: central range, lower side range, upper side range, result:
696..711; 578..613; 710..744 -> -0.1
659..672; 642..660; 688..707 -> -0.7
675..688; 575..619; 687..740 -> -0.5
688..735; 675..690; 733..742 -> 0.3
